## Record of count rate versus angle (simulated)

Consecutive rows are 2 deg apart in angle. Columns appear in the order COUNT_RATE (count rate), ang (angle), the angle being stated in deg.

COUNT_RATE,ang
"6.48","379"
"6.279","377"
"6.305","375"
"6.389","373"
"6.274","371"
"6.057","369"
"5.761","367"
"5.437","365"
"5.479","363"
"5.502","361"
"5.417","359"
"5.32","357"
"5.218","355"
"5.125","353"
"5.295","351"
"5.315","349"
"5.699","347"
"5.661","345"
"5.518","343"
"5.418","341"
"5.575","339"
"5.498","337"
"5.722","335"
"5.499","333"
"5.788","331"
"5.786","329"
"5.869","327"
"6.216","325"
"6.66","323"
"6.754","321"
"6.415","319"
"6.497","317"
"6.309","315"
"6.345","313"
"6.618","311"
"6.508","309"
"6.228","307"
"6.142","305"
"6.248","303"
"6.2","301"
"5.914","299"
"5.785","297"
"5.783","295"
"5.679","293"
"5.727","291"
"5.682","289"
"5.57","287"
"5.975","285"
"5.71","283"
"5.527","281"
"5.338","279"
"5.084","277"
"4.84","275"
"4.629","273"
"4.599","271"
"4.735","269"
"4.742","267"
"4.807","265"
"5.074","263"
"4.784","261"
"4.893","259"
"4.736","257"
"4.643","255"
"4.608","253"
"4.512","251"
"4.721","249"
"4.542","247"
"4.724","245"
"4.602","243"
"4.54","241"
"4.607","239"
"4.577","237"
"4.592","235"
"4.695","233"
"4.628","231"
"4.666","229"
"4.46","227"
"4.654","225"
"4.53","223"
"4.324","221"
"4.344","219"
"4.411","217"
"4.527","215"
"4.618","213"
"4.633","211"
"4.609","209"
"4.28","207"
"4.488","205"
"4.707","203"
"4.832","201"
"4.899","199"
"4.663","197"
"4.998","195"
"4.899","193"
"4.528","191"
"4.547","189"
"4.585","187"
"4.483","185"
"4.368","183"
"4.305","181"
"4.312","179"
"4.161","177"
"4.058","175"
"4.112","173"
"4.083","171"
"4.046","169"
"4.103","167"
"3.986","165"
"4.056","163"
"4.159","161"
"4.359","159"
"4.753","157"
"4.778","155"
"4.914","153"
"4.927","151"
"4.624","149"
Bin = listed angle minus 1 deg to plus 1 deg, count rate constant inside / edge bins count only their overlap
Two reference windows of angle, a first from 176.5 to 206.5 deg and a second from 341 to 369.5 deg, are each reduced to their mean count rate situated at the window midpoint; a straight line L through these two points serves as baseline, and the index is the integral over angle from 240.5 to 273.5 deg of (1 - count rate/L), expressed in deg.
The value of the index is 1.59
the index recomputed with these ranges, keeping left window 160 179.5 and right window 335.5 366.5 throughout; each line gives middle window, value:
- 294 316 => -4.68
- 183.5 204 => -2.04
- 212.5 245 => -0.10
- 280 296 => -2.35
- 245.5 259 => 0.18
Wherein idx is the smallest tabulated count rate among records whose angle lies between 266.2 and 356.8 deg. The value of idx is 4.599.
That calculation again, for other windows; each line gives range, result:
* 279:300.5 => 5.338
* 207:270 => 4.28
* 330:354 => 5.125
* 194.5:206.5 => 4.488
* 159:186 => 3.986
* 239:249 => 4.54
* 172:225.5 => 4.058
